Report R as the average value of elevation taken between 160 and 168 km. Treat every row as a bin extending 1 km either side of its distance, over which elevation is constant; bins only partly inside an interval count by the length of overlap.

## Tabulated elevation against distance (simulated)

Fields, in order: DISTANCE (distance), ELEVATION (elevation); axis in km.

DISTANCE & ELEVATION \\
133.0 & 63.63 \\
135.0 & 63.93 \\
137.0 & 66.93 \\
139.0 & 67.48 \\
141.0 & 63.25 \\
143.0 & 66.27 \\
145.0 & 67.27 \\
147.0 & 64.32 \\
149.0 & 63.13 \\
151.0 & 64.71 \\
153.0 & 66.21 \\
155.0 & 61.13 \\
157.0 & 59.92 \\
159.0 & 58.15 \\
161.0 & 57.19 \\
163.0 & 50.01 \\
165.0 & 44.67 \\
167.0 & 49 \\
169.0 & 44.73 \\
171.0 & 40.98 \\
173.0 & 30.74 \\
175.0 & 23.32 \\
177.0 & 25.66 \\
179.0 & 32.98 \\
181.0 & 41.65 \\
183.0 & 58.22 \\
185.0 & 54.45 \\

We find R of 50.2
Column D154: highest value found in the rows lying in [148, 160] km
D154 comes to 66.21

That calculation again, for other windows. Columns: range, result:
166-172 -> 49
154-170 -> 61.13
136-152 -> 67.48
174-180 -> 32.98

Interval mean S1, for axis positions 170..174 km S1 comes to 35.9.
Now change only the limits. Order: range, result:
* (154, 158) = 60.5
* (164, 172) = 44.8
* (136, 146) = 66.2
